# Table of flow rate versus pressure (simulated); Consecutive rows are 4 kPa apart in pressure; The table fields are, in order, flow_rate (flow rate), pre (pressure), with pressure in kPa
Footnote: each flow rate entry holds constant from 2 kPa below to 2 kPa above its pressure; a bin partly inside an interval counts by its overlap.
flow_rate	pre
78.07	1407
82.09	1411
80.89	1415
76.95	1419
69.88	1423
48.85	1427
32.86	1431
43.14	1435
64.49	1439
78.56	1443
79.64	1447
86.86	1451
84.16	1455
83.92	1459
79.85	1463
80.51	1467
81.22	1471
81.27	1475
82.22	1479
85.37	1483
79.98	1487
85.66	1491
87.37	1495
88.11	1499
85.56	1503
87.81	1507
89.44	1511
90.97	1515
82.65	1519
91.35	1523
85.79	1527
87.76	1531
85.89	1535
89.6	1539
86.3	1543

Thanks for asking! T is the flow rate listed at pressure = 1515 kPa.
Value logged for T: 90.97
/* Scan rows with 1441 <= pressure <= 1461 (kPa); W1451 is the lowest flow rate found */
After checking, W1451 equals 78.56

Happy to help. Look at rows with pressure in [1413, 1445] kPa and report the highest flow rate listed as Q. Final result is 80.89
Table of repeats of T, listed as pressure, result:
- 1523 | 91.35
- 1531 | 87.76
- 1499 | 88.11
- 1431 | 32.86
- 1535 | 85.89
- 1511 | 89.44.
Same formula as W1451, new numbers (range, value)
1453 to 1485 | 79.85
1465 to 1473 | 80.51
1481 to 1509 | 79.98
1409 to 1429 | 48.85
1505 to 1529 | 82.65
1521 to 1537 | 85.79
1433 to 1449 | 43.14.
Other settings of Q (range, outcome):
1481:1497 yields 87.37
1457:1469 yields 83.92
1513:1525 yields 91.35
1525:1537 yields 87.76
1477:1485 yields 85.37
